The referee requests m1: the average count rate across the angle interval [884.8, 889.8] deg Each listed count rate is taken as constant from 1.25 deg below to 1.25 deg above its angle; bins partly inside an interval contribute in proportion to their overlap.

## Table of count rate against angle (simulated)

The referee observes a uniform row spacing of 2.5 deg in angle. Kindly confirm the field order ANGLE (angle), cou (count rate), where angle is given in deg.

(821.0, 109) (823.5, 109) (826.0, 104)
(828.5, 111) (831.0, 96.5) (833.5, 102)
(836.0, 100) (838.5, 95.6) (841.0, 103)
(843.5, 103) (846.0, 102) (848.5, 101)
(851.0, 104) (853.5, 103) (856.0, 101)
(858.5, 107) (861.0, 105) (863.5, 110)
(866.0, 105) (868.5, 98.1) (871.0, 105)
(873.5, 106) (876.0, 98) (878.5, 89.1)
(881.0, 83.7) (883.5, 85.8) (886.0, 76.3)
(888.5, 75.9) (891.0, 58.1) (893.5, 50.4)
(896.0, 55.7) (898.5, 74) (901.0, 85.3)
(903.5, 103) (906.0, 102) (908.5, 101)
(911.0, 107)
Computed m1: 75.9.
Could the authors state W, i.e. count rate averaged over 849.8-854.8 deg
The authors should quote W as 103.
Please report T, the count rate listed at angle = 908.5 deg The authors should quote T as 101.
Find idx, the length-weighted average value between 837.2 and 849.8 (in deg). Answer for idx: 101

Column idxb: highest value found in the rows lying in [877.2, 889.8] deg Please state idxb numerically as 89.1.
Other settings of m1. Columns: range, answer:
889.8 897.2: 54.7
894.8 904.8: 79.7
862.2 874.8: 105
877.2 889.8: 82.1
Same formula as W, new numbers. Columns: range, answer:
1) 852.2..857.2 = 102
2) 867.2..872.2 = 102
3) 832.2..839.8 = 99.2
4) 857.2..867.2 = 107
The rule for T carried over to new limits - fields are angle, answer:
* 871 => 105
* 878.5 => 89.1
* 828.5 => 111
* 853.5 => 103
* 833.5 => 102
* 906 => 102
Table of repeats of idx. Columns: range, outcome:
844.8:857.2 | 102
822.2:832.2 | 105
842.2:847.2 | 103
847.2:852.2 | 102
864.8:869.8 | 102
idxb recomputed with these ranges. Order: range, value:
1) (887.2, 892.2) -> 75.9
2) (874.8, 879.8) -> 98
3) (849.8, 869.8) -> 110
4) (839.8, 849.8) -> 103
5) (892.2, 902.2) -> 85.3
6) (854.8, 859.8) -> 107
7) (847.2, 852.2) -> 104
